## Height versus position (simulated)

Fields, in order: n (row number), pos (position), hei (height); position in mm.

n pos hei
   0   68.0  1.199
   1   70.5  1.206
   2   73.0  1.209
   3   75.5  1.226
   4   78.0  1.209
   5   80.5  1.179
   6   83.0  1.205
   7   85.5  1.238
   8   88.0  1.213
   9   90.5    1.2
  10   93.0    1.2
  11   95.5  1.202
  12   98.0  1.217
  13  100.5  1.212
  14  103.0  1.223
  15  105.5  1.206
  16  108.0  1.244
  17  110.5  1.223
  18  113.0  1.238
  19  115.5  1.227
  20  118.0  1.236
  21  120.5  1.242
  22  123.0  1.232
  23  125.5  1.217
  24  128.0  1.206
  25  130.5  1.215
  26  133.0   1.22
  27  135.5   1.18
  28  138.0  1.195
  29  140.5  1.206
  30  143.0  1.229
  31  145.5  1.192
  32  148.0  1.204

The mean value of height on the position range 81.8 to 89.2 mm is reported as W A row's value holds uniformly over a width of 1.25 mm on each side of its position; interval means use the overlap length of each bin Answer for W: 1.22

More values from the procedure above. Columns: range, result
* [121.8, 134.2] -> 1.22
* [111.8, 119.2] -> 1.23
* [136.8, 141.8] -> 1.2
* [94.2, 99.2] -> 1.21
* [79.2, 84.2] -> 1.19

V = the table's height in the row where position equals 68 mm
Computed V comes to 1.199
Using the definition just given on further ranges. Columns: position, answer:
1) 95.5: 1.202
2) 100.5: 1.212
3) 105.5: 1.206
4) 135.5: 1.18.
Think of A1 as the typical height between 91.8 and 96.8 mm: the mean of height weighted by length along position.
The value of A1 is 1.2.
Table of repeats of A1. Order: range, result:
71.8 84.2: 1.21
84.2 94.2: 1.21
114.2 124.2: 1.23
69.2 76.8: 1.21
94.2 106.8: 1.21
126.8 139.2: 1.2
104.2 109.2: 1.22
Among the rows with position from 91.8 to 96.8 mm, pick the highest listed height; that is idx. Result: 1.202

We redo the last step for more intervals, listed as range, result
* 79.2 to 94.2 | 1.238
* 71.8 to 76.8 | 1.226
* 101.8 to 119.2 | 1.244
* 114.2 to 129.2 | 1.242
